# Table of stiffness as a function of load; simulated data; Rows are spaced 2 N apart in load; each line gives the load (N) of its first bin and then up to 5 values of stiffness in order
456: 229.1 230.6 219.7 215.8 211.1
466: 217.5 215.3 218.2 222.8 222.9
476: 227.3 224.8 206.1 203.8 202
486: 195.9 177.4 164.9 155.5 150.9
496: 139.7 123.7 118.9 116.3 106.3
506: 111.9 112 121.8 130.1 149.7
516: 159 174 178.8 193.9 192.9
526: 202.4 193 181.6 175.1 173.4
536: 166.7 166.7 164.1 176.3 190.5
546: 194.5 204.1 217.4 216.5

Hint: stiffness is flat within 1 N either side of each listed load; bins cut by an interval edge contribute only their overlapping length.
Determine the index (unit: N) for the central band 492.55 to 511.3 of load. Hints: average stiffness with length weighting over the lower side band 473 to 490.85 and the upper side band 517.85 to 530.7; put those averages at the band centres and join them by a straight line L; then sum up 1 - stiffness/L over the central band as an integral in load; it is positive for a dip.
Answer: 7.0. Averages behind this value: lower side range 203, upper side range 189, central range 123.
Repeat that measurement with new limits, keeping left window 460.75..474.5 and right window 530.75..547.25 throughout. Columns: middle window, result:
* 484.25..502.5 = 4.6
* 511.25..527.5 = 1.2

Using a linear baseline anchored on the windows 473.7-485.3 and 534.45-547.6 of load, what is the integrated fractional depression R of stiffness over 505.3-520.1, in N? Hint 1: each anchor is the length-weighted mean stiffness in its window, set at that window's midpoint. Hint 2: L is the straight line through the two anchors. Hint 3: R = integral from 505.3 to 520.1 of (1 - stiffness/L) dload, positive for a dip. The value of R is 4.1 N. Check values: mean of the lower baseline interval 213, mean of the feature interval 141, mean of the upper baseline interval 178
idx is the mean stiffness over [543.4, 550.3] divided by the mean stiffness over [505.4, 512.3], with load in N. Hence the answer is 1.70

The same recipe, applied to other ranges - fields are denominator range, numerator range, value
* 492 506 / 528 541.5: 1.36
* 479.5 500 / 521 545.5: 1.08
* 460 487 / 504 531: 0.74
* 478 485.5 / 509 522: 0.75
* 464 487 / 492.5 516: 0.60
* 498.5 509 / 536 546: 1.55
